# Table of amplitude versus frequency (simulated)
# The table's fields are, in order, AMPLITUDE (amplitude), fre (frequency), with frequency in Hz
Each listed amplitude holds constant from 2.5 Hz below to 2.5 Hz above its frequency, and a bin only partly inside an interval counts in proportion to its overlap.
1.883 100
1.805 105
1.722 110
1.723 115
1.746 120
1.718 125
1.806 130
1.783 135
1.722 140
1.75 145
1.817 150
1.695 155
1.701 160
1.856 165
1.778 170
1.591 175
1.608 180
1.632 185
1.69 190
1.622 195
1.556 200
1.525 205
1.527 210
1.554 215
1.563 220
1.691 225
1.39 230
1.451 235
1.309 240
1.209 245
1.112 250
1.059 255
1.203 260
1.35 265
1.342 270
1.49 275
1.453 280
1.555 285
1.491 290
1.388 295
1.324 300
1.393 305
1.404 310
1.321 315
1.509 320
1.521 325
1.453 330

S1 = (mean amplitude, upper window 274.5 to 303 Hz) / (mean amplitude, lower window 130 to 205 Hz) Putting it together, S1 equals 0.85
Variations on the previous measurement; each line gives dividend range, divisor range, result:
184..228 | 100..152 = 0.90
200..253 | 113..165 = 0.82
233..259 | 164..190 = 0.73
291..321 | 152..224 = 0.85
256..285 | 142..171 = 0.78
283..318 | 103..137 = 0.80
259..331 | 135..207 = 0.84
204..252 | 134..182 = 0.83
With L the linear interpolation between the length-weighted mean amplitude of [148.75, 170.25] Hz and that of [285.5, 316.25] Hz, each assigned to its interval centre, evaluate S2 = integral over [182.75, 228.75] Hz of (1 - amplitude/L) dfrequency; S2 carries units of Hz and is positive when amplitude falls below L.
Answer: 1.6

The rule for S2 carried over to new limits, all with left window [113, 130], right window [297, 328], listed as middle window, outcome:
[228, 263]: 6.4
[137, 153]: -0.6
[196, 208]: 0.4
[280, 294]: -0.4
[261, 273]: 1.3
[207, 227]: 0.0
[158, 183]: -0.7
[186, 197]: -0.2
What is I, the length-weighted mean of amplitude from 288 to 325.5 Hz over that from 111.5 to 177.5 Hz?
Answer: 0.81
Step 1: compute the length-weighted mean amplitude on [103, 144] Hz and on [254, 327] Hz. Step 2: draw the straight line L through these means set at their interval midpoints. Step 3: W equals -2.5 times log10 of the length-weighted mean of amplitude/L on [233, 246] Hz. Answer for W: 0.13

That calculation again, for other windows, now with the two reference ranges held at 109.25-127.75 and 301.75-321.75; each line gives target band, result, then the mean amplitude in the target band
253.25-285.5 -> 0.10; 1.34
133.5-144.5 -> -0.03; 1.75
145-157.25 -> -0.05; 1.76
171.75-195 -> -0.01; 1.63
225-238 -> 0.05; 1.47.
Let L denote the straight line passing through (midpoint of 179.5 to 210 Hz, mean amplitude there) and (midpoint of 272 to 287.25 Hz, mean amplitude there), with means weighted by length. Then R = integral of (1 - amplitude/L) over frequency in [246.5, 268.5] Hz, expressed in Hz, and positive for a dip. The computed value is 4.8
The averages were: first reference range 1.6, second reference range 1.49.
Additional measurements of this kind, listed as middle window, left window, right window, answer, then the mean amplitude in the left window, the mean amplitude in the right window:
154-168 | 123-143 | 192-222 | -0.6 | 1.76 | 1.56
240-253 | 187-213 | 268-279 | 2.6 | 1.58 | 1.42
